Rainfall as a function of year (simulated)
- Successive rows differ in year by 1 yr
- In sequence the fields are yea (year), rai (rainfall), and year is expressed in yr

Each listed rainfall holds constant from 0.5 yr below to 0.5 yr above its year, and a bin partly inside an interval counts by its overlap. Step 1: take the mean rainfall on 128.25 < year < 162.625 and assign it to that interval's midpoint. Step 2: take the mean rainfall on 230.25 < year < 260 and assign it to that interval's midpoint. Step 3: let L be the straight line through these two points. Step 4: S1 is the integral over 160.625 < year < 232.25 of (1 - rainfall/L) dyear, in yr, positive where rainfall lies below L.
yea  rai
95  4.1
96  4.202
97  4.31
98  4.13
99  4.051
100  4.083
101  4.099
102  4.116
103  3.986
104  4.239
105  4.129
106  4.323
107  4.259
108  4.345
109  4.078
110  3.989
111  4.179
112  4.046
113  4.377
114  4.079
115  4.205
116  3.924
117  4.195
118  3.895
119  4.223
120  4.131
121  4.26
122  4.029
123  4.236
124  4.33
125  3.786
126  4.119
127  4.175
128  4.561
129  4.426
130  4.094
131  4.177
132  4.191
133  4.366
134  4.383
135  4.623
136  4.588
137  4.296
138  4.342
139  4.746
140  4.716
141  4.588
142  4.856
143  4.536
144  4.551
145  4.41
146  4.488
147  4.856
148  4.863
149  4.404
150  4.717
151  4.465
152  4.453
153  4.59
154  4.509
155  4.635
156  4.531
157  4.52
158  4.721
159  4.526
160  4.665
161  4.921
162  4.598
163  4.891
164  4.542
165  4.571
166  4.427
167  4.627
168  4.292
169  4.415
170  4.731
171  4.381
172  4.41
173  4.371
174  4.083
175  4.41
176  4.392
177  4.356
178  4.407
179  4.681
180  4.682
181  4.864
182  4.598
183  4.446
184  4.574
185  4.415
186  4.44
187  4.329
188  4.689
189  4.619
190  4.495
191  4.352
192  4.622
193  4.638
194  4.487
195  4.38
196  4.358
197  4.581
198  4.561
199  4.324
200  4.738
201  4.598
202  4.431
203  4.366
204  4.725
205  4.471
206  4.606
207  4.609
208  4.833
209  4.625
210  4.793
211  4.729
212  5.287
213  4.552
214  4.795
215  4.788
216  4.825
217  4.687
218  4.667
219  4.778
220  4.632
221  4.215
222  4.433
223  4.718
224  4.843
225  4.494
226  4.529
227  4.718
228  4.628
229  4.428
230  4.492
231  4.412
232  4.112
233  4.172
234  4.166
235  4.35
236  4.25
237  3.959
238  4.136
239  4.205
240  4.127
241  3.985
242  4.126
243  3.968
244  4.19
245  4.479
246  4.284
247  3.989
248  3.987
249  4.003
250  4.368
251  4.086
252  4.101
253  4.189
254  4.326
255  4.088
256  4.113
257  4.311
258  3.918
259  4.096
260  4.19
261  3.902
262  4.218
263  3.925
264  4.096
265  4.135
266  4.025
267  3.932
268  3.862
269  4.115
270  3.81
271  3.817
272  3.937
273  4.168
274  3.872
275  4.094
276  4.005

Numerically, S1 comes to -3.63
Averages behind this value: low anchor 4.54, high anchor 4.16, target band 4.56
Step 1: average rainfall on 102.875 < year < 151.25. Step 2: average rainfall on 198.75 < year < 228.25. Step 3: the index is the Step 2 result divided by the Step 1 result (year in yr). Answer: 1.1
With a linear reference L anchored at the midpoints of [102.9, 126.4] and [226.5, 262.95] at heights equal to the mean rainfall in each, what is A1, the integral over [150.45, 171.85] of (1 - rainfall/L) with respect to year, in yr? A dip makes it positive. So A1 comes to -2.10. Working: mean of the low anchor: 4.14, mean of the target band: 4.57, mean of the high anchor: 4.19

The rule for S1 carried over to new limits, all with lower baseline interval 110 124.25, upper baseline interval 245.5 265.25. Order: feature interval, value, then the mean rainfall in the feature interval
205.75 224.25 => -2.61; 4.71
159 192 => -3.13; 4.52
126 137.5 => -0.57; 4.34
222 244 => -1.09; 4.32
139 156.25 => -1.95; 4.6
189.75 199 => -0.81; 4.49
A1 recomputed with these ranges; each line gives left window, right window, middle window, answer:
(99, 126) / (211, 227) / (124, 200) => -1.9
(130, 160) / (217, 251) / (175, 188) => -0.2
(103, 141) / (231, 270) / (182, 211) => -2.6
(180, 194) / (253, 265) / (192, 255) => -1.6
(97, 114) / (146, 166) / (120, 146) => 0.2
